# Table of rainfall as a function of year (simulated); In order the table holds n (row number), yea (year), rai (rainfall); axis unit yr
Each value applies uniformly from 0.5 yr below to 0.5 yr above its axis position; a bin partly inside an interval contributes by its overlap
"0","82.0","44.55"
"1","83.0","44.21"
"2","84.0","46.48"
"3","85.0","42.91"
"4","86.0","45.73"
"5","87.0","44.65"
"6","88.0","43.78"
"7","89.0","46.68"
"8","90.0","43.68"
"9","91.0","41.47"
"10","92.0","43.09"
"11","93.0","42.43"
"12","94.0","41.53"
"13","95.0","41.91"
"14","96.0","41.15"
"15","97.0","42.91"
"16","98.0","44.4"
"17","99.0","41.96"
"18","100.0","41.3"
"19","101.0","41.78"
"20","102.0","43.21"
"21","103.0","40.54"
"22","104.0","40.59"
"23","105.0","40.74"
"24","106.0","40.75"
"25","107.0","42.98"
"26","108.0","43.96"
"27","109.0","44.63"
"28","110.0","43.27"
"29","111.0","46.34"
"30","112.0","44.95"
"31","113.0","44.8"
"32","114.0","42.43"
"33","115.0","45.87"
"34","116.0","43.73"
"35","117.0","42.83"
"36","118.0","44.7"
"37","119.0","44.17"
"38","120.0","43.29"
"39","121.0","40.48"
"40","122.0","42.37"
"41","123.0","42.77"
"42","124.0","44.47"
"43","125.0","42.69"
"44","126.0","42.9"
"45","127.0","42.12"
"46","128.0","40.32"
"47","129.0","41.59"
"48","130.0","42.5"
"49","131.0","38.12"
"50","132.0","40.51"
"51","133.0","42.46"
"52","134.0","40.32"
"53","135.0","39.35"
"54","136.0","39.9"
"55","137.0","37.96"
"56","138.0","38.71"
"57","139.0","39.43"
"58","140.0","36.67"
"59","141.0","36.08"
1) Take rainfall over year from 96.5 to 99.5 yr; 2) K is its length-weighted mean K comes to 43.1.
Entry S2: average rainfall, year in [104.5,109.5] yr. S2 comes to 42.6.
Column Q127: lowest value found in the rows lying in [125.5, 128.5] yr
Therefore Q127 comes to 40.32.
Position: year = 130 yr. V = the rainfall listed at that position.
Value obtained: 42.5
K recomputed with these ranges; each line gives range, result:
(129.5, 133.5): 40.9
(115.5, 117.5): 43.3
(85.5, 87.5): 45.2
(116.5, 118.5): 43.8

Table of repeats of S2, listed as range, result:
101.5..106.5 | 41.2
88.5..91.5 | 43.9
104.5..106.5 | 40.7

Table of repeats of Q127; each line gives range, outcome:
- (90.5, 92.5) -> 41.47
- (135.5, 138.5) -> 37.96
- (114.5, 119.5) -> 42.83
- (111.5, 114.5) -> 42.43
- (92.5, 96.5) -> 41.15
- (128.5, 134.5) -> 38.12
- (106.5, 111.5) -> 42.98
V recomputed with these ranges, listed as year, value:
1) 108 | 43.96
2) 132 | 40.51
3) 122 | 42.37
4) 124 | 44.47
